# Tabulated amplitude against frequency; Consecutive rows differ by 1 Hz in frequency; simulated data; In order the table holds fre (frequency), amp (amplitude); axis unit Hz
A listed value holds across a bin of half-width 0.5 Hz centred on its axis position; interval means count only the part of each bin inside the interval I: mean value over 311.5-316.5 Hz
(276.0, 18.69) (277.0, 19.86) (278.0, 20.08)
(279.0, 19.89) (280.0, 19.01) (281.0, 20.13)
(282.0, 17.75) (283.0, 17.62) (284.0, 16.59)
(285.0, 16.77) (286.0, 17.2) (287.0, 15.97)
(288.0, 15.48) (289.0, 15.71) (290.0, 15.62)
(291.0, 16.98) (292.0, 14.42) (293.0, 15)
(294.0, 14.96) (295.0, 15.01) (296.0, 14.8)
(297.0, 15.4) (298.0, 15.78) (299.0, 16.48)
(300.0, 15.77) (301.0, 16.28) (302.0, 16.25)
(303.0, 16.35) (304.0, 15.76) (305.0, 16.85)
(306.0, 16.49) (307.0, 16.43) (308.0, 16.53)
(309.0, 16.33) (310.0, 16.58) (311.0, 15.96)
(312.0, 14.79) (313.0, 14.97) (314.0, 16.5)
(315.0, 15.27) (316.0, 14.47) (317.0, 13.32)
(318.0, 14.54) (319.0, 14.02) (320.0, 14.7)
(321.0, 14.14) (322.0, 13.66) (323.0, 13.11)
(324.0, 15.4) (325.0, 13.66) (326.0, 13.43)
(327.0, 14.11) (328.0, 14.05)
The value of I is 15.2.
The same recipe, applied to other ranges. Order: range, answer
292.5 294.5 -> 15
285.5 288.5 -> 16.2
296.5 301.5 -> 15.9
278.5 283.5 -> 18.9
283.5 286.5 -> 16.9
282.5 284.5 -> 17.1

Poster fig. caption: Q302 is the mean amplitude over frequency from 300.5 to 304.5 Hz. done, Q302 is 16.2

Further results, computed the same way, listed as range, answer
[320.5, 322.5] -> 13.9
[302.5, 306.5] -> 16.4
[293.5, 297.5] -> 15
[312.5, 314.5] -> 15.7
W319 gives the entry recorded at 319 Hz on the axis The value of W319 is 14.02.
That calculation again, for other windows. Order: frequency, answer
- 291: 16.98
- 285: 16.77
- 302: 16.25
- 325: 13.66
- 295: 15.01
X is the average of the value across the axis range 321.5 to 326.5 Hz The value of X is 13.9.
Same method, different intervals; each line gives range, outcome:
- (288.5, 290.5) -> 15.7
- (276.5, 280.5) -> 19.7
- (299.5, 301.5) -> 16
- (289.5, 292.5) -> 15.7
